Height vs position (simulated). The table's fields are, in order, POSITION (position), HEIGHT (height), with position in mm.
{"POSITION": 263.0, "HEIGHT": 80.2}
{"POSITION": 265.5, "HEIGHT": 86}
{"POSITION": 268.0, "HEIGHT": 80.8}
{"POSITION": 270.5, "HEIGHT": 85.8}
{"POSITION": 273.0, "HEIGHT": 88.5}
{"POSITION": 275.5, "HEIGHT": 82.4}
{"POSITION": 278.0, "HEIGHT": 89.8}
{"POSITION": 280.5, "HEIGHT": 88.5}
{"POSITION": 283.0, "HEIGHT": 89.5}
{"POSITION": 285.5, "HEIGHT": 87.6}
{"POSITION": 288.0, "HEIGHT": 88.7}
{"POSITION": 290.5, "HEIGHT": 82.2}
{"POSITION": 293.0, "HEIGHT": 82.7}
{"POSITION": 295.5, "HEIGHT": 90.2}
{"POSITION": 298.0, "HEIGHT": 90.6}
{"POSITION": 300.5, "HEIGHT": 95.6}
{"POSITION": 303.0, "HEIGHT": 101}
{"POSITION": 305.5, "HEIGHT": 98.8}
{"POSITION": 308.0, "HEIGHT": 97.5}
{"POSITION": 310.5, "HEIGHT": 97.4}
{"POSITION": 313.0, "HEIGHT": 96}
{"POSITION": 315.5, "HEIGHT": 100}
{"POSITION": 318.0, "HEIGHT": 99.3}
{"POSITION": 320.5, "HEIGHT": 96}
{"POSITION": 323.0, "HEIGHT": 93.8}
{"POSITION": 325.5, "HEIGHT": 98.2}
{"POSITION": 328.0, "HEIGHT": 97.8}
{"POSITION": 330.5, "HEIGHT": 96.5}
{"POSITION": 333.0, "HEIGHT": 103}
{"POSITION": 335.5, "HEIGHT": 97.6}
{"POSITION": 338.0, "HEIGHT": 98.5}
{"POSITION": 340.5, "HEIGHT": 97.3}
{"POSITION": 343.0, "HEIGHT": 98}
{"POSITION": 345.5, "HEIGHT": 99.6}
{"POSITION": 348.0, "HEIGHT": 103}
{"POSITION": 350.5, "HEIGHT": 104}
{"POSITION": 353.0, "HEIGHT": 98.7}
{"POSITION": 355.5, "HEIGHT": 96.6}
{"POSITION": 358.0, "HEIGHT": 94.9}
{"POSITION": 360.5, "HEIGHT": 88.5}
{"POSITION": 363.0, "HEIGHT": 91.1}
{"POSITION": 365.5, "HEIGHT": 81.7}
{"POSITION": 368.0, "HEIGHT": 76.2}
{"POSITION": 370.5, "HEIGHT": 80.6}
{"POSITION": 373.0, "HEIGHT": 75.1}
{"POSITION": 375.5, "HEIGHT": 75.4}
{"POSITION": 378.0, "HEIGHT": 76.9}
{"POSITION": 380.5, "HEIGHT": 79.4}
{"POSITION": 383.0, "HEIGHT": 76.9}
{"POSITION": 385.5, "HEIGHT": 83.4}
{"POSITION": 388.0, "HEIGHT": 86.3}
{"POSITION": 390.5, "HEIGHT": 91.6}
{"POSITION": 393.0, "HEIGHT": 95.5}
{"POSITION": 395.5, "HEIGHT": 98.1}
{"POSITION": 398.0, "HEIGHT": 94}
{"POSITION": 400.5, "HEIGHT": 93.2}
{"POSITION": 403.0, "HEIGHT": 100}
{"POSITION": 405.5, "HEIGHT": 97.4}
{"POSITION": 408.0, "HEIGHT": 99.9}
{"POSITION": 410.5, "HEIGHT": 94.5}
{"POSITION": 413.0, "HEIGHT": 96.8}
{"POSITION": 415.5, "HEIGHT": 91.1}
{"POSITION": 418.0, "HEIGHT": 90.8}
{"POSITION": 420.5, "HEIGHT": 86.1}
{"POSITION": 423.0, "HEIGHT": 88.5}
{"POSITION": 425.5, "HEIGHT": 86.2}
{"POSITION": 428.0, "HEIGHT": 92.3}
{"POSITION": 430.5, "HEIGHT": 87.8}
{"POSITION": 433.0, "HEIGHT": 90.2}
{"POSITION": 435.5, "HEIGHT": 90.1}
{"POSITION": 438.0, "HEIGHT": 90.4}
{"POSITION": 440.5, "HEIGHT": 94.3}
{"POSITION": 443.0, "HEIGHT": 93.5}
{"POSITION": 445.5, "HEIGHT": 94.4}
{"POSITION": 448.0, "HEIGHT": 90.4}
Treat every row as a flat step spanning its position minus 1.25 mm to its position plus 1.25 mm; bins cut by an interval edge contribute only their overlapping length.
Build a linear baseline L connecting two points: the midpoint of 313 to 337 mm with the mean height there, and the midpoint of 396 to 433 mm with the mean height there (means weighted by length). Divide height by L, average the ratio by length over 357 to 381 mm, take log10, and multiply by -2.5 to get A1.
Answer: 0.17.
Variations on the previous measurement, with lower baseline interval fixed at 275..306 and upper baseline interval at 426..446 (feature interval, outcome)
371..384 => 0.18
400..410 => -0.08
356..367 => 0.02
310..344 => -0.09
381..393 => 0.07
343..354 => -0.12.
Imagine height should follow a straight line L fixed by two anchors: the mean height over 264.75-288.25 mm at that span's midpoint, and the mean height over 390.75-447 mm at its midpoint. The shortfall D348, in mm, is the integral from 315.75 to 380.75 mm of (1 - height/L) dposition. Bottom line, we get -2.0 mm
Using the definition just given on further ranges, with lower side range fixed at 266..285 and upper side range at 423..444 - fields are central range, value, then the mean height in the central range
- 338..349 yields -1.4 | 99.3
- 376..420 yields -0.5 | 90.6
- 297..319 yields -2.5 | 97.4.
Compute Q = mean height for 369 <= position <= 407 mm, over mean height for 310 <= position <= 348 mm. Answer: 0.89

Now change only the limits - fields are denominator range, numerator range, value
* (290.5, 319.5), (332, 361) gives 1.04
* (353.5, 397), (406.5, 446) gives 1.07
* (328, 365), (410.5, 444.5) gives 0.93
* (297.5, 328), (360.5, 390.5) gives 0.83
